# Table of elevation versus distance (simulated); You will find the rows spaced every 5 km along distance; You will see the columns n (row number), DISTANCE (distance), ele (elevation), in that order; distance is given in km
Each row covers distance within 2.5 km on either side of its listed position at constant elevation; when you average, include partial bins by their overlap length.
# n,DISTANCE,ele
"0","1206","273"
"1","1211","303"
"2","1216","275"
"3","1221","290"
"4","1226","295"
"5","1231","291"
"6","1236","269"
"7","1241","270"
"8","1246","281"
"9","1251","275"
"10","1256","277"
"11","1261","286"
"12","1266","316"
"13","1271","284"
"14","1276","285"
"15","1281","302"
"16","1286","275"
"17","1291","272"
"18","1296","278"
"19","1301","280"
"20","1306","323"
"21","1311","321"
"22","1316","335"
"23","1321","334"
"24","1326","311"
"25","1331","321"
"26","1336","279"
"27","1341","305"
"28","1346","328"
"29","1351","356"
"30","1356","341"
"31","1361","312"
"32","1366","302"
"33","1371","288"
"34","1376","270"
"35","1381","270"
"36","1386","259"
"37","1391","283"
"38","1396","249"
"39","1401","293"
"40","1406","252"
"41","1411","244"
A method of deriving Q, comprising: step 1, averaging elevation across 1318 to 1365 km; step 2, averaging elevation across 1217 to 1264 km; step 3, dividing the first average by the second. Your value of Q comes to 1.1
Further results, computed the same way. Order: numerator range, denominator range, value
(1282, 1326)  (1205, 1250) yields 1.07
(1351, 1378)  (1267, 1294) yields 1.08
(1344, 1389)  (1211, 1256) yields 1.07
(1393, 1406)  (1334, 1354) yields 0.84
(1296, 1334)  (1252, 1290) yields 1.09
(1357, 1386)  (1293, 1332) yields 0.92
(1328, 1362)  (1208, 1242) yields 1.12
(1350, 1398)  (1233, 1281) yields 1.03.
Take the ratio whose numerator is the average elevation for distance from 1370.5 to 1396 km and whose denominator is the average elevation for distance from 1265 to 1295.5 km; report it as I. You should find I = 0.94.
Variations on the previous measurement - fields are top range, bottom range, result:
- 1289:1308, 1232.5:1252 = 1.05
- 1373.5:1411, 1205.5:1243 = 0.94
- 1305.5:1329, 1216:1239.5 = 1.14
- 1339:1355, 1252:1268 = 1.14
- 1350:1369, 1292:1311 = 1.10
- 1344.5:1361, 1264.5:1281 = 1.15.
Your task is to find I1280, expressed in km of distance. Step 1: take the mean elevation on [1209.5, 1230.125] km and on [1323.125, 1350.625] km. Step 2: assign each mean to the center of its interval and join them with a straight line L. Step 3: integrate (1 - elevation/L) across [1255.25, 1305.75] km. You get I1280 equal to 2.4 km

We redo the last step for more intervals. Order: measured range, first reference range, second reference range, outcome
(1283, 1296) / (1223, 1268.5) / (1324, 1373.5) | 1.0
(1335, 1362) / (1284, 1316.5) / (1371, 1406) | -3.9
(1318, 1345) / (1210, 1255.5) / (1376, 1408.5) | -3.8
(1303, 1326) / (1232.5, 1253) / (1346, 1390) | -2.8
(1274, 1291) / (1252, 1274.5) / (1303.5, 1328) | 1.0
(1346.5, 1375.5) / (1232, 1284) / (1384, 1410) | -4.9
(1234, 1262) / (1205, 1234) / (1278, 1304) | 1.0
